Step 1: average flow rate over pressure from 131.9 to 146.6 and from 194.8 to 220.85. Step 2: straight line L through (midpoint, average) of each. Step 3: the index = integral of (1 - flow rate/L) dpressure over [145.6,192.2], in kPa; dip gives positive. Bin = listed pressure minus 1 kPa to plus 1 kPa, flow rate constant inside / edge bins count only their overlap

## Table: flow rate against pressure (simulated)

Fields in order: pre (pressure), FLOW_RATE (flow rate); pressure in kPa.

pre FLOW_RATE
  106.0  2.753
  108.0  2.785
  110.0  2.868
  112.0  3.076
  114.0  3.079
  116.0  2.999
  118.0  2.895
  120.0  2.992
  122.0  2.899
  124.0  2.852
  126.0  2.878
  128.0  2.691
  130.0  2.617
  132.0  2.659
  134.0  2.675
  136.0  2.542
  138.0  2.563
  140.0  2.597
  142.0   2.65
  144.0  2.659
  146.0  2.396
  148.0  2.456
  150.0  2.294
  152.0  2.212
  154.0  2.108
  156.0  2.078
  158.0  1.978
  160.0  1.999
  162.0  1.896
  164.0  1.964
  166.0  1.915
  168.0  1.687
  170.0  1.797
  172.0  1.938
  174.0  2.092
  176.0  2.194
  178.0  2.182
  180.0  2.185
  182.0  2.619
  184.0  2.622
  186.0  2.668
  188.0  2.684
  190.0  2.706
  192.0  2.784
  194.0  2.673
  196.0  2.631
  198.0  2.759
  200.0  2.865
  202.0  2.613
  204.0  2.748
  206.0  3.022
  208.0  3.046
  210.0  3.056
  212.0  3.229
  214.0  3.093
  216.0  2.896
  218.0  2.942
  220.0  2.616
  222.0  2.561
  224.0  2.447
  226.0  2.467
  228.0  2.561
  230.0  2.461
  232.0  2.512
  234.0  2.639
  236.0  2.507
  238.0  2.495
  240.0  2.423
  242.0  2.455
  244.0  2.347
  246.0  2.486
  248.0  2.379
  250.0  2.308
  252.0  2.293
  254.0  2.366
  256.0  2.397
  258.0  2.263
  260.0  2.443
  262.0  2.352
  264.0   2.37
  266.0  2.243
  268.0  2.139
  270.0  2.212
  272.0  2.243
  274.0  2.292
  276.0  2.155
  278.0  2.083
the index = 8.7 kPa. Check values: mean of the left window 2.59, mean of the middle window 2.22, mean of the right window 2.89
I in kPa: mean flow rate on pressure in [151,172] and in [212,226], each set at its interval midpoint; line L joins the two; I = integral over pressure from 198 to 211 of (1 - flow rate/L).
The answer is -1.6 kPa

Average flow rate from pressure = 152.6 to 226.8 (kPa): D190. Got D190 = 2.48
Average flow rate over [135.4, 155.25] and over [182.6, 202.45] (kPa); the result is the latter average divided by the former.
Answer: 1.11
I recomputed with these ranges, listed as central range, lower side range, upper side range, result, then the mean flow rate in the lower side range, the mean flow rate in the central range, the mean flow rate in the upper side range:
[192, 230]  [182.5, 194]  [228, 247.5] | -2.75 kPa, 2.69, 2.78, 2.48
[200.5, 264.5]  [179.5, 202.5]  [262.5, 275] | -3.74 kPa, 2.66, 2.59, 2.25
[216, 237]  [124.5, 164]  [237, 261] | -1.70 kPa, 2.41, 2.59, 2.39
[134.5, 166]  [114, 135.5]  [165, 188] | 2.92 kPa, 2.82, 2.29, 2.19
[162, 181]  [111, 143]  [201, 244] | 5.24 kPa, 2.79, 1.99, 2.7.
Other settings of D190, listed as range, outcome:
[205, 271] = 2.55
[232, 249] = 2.47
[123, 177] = 2.31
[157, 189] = 2.15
